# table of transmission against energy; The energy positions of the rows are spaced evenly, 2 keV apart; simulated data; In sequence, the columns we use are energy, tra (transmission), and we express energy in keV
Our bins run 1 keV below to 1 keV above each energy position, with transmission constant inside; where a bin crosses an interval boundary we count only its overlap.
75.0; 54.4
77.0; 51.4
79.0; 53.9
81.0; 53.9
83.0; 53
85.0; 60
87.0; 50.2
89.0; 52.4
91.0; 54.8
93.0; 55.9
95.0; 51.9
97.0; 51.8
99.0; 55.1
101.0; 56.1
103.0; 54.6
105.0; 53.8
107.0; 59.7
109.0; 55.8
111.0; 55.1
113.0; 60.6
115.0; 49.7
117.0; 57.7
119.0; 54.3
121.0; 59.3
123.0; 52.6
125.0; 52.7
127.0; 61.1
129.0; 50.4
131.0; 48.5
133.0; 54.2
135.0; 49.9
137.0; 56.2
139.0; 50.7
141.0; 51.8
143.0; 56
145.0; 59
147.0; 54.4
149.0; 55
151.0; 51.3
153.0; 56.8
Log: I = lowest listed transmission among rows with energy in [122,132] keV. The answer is 48.5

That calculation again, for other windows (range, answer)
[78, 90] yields 50.2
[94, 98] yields 51.8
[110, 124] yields 49.7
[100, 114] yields 53.8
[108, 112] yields 55.1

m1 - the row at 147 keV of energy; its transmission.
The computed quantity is 54.4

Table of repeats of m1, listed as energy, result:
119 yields 54.3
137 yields 56.2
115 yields 49.7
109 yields 55.8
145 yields 59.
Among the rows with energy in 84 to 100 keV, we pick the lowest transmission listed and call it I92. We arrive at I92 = 50.2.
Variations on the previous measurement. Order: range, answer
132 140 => 49.9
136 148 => 50.7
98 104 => 54.6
